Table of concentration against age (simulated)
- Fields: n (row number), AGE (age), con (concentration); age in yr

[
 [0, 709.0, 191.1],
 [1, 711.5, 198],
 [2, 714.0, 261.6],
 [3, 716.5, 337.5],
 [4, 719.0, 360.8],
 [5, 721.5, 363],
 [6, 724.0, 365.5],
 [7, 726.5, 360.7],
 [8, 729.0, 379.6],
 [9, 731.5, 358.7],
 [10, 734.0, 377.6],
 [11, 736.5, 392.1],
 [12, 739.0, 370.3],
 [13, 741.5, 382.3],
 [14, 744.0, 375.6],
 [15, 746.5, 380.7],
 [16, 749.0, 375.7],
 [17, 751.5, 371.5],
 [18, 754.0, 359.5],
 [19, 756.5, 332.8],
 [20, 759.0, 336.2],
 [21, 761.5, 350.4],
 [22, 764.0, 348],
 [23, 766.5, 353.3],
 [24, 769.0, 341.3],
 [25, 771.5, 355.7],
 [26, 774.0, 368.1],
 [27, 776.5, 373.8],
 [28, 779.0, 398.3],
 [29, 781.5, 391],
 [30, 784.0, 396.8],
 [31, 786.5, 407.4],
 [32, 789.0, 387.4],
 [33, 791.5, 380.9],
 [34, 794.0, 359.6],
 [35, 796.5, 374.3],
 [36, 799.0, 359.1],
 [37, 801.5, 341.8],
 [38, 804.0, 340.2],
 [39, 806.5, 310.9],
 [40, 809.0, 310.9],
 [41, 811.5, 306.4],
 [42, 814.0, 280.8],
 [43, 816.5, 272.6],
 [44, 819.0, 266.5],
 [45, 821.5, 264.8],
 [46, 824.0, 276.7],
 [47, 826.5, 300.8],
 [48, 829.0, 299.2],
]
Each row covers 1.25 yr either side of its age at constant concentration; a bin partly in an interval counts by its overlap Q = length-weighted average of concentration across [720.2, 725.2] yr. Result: 364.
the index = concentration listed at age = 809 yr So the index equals 310.9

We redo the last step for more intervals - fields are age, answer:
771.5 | 355.7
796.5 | 374.3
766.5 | 353.3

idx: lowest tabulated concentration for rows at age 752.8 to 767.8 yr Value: 332.8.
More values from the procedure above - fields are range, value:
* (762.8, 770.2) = 341.3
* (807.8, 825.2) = 264.8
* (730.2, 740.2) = 358.7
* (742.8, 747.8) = 375.6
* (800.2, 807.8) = 310.9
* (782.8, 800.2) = 359.1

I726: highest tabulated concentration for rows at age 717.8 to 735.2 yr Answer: 379.6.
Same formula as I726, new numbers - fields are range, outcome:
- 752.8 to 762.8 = 359.5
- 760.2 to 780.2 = 398.3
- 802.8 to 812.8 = 340.2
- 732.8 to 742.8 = 392.1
